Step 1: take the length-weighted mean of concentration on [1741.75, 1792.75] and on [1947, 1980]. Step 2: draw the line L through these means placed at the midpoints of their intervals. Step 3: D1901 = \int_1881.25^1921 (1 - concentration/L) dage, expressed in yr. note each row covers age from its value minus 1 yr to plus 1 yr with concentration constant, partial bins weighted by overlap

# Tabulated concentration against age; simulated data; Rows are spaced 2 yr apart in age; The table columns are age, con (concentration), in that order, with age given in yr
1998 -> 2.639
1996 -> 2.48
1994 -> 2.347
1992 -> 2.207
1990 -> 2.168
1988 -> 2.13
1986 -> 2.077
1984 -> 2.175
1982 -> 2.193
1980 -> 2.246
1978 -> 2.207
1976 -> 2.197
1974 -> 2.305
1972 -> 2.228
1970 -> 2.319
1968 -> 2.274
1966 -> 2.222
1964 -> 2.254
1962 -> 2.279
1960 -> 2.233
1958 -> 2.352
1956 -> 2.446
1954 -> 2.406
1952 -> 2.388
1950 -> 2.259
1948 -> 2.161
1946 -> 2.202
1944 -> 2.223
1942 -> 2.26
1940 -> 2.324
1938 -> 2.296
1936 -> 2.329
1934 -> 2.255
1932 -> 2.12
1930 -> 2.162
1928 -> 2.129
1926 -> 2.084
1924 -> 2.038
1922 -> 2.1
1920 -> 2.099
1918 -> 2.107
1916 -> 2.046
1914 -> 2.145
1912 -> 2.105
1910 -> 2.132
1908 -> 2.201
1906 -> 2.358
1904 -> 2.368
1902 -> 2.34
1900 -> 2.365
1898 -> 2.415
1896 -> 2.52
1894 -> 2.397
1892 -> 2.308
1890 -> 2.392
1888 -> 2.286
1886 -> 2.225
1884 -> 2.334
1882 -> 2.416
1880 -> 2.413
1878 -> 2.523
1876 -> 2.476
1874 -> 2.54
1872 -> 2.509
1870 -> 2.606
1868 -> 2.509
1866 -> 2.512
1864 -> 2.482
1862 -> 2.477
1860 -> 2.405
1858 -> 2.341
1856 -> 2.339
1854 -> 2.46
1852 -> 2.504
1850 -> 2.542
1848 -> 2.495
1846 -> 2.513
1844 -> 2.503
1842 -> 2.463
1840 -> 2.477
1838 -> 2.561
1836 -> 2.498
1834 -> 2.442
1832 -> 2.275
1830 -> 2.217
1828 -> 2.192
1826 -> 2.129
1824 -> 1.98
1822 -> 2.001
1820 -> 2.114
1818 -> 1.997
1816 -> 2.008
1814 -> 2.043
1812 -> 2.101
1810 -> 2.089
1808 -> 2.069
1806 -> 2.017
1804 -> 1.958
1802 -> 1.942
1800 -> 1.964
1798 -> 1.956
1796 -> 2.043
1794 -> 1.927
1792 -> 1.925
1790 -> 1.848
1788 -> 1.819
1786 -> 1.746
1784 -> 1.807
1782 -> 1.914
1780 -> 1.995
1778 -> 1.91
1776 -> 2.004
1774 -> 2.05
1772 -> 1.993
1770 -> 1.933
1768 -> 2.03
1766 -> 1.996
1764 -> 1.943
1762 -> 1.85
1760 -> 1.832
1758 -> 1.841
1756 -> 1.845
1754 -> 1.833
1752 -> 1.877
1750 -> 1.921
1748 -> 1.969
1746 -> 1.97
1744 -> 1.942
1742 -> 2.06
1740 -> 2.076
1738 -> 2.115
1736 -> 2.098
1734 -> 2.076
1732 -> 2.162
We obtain -2.1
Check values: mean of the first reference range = 1.92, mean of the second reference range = 2.28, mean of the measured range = 2.28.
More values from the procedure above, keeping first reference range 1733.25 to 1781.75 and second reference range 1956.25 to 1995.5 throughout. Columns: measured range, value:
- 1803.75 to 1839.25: -1.9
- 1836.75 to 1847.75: -2.3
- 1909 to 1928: 0.6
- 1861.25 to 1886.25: -4.3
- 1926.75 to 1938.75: -0.1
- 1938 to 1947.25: -0.2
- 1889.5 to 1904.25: -1.7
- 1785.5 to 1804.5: 0.9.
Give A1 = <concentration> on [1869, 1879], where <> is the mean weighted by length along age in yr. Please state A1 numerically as 2.53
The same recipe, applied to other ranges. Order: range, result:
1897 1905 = 2.37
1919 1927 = 2.08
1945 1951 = 2.21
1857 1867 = 2.44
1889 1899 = 2.41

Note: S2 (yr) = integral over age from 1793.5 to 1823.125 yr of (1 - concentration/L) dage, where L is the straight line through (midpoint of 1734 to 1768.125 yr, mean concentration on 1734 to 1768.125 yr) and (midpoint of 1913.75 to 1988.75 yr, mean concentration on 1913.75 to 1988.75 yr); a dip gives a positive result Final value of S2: 0.2 yr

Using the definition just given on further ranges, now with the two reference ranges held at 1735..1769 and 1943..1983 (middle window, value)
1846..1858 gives -2.0 yr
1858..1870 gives -2.0 yr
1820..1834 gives -0.6 yr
